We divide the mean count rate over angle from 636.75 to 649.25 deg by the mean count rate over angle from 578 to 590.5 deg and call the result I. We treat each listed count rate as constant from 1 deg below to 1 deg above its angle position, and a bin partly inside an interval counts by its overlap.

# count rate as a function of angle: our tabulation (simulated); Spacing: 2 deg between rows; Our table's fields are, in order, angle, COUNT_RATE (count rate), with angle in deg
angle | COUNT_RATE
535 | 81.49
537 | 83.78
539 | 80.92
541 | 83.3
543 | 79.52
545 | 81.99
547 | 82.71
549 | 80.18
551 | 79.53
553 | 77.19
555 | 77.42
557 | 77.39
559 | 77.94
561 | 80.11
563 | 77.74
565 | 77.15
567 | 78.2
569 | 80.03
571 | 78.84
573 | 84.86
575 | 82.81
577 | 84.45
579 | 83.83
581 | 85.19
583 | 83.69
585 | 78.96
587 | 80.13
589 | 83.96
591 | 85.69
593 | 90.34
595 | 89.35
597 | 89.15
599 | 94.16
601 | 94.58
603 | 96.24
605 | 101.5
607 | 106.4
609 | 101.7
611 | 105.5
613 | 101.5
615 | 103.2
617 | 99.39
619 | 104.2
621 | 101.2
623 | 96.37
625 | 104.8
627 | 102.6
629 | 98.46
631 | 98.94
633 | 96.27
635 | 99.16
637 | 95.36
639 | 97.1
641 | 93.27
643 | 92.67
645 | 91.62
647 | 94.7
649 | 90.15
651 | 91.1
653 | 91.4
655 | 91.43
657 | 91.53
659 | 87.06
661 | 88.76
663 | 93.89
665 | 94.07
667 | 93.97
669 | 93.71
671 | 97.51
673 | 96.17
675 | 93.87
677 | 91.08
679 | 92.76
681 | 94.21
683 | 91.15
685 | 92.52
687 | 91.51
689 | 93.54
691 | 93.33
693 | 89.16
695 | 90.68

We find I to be 1.13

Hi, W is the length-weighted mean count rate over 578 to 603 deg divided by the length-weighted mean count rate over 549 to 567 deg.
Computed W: 1.11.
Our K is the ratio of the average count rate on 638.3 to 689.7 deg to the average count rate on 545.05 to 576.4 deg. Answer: 1.2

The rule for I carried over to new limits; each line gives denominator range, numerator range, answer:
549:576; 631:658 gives 1.18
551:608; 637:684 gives 1.09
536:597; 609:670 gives 1.18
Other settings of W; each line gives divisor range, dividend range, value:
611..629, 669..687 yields 0.92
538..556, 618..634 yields 1.25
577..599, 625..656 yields 1.12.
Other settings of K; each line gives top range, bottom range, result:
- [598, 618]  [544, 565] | 1.27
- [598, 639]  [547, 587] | 1.24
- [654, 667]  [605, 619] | 0.89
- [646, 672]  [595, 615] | 0.93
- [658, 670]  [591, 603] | 1.01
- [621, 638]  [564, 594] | 1.20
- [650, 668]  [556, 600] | 1.10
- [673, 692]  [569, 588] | 1.13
